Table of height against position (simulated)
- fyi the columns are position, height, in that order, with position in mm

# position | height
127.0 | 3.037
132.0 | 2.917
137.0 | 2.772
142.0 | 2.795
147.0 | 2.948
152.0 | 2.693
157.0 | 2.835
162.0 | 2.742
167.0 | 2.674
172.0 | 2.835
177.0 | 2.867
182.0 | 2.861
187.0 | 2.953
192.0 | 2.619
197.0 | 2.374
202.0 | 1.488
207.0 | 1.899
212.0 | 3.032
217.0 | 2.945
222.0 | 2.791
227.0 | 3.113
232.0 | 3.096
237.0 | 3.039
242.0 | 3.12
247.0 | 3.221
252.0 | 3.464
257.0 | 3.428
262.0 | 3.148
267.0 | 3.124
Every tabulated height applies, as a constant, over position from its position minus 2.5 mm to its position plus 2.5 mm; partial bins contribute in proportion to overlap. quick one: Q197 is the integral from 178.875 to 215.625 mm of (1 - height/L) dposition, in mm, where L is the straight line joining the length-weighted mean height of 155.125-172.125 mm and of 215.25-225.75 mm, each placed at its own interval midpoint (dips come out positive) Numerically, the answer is 4.6 mm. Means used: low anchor 2.76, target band 2.48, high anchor 2.89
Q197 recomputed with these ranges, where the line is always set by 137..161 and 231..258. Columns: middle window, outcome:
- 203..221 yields 3.2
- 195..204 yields 3.3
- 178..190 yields 0.3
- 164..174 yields 0.5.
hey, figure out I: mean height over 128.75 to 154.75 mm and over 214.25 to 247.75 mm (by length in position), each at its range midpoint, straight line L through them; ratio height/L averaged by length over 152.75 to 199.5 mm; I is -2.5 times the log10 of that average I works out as 0.062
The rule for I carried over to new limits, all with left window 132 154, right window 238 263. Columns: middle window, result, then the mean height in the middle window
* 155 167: 0.05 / 2.76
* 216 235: 0.06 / 2.99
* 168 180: 0.04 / 2.83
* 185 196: 0.11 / 2.72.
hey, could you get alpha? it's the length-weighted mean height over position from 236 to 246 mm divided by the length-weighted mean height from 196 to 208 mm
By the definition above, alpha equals 1.66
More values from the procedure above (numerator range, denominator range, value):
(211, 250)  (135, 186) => 1.09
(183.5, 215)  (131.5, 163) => 0.86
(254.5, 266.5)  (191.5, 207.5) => 1.59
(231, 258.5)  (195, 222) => 1.35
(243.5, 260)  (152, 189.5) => 1.19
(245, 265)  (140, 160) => 1.18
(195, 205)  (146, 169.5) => 0.69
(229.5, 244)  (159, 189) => 1.09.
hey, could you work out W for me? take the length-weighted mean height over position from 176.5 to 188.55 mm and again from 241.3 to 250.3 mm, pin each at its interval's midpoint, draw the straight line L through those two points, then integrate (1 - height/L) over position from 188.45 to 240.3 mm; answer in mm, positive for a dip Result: 6.9 mm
